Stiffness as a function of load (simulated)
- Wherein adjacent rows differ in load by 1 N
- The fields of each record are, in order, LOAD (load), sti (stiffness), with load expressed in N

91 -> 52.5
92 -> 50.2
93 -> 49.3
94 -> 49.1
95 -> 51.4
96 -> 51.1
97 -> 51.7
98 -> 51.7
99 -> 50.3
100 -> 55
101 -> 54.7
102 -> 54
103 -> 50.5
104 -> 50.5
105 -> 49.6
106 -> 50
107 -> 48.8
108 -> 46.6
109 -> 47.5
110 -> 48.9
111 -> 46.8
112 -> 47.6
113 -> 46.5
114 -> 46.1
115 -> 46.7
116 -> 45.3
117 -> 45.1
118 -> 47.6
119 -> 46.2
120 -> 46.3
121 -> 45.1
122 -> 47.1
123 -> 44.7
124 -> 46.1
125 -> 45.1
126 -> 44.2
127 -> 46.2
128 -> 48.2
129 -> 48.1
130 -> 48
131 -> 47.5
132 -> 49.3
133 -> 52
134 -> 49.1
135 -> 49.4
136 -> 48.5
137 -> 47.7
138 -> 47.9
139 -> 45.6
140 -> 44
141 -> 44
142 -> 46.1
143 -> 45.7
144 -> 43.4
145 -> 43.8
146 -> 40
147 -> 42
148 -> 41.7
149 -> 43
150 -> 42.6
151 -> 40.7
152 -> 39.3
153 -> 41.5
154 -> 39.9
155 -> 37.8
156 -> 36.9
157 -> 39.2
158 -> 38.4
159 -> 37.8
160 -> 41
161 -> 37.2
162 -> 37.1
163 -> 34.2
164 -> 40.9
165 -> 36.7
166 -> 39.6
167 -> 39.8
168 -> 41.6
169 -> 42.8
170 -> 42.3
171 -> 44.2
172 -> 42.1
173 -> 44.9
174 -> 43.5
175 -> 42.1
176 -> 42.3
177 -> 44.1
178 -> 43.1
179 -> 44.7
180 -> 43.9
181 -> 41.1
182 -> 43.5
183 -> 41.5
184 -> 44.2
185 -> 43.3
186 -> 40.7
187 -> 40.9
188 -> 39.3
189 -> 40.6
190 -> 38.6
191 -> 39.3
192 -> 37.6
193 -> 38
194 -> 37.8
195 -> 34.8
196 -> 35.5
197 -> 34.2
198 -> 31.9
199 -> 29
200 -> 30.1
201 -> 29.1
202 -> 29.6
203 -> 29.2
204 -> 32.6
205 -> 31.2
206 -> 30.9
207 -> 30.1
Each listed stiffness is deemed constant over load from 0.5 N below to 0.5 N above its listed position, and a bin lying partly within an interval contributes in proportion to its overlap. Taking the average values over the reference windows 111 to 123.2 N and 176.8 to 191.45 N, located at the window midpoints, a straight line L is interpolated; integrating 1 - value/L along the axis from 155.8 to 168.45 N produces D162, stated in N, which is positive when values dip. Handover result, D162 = 1.4 N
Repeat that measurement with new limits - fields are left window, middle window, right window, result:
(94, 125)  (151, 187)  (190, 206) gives -2.55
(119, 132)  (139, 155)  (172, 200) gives 0.61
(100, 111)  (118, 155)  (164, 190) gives 1.16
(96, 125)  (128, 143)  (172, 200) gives -0.65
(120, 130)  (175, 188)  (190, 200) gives -1.83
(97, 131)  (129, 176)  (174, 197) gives 1.50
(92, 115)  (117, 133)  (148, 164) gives -0.46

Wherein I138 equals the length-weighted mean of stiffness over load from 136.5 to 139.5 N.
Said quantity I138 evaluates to 47.1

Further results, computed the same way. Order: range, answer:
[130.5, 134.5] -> 49.5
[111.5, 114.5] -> 46.7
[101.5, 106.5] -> 50.9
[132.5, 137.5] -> 49.3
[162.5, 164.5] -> 37.5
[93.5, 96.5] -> 50.5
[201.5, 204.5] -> 30.5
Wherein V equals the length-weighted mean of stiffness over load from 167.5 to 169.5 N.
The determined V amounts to 42.2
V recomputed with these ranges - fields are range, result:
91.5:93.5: 49.8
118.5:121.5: 45.9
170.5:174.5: 43.7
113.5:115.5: 46.4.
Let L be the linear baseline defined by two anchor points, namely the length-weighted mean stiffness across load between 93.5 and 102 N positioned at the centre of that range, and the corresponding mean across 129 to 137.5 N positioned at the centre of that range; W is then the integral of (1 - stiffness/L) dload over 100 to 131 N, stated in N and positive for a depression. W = 1.68 N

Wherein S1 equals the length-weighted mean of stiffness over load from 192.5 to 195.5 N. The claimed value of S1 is 36.9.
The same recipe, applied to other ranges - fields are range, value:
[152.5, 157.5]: 39.1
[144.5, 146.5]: 41.9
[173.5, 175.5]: 42.8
